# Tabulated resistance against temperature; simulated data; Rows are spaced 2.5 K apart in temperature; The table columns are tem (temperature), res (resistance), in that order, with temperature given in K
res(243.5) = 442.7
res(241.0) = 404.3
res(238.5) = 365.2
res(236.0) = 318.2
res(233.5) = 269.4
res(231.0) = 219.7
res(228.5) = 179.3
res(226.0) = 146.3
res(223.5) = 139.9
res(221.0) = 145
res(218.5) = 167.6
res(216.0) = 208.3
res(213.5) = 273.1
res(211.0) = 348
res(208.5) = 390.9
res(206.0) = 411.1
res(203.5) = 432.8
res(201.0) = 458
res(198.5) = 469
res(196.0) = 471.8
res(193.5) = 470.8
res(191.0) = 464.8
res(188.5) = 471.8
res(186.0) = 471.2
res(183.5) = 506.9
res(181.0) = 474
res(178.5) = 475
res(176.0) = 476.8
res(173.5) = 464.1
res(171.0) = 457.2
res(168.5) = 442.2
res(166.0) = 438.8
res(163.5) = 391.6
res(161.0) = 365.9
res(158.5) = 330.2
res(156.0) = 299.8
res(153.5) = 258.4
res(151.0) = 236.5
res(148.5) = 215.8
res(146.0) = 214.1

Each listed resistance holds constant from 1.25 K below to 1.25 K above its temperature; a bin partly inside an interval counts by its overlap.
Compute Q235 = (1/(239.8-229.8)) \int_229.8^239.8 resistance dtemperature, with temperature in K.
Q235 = 294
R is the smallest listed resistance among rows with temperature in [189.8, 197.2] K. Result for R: 464.8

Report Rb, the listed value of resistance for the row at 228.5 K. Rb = 179.3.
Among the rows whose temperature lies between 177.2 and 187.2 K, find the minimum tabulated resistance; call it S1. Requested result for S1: 471.2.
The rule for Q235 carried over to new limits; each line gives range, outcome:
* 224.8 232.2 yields 182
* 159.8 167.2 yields 399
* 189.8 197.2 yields 469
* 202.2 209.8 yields 411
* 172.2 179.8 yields 472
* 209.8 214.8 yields 309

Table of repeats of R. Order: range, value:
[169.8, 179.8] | 457.2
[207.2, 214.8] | 273.1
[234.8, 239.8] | 318.2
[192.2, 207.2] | 411.1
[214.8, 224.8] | 139.9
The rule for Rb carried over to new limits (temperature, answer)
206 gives 411.1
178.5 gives 475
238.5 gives 365.2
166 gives 438.8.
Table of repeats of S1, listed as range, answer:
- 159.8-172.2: 365.9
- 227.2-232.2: 179.3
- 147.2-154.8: 215.8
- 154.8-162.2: 299.8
